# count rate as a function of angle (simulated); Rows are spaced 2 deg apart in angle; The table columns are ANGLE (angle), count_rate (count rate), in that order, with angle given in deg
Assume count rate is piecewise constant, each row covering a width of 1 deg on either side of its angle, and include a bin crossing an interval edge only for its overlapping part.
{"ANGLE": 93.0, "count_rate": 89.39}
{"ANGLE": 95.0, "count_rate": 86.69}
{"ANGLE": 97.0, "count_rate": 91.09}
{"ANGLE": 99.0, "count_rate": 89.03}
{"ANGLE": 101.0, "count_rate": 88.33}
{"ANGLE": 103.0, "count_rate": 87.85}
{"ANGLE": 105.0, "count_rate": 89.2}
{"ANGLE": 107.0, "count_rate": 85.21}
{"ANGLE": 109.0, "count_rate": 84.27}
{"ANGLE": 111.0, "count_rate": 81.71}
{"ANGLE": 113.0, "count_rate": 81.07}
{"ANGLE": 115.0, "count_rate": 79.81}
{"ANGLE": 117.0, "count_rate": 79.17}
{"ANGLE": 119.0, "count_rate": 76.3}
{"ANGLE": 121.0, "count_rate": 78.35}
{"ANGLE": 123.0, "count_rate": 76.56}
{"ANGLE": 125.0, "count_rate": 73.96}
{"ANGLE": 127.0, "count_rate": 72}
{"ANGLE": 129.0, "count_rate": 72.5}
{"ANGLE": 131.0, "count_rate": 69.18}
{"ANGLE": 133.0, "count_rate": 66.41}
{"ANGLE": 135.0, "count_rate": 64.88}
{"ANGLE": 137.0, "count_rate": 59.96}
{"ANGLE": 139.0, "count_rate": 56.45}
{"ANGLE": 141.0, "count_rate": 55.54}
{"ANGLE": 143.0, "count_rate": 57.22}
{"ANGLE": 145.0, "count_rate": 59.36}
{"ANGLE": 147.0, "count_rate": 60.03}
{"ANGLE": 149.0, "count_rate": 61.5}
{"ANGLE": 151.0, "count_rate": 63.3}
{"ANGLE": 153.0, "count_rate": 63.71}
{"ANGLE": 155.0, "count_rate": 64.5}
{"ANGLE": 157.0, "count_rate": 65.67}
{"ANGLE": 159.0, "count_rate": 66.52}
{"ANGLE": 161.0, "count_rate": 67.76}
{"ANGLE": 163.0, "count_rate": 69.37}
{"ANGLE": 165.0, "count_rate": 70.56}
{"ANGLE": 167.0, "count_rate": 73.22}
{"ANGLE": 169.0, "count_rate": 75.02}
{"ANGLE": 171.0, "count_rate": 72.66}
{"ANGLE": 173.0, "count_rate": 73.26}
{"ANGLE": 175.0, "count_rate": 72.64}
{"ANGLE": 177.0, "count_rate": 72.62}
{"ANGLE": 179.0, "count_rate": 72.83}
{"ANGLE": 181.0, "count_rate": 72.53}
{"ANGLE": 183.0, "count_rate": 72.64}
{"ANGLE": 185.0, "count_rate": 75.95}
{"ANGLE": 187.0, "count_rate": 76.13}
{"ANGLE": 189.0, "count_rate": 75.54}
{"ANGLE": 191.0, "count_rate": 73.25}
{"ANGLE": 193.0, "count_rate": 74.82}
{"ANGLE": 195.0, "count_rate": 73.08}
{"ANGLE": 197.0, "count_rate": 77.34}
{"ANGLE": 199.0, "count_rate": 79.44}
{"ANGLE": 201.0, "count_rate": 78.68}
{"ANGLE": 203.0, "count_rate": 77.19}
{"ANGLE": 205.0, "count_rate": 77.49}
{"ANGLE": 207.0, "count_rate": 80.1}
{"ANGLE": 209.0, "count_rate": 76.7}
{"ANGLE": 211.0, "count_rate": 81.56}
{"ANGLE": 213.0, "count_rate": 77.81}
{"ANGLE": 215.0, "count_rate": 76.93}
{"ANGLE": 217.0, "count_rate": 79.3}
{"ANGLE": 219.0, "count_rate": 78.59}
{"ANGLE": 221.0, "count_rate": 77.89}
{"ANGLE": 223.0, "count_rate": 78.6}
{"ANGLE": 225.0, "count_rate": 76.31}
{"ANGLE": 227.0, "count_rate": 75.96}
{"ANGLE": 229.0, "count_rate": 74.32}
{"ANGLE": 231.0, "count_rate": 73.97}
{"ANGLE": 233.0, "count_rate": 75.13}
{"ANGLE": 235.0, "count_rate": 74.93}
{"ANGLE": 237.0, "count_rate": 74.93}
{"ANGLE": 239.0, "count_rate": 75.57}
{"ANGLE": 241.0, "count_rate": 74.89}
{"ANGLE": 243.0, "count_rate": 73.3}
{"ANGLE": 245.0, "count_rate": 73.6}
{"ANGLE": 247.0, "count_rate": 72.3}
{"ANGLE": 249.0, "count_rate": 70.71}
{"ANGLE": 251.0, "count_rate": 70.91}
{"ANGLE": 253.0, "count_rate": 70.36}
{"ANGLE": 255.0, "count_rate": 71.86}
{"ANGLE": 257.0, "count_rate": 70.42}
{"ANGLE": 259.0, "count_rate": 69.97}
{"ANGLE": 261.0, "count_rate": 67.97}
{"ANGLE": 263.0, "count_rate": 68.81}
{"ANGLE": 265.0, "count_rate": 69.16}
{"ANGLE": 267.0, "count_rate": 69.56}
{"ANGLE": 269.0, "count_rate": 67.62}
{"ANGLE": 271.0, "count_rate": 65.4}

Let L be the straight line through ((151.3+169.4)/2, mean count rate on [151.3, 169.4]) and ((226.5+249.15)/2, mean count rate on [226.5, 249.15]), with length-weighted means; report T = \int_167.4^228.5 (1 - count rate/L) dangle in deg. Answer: -4.29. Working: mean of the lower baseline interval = 68.1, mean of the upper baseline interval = 74.2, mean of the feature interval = 76.1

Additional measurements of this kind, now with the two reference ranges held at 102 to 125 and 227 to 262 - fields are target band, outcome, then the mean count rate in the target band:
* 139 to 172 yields 5.7 deg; 65.1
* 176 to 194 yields 0.6 deg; 74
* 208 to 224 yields -0.8 deg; 78.4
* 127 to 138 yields 1.8 deg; 67.1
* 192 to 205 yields -0.2 deg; 76.8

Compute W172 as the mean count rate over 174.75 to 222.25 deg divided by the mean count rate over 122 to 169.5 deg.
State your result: 1.16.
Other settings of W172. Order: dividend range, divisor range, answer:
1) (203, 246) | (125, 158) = 1.20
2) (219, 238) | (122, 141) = 1.13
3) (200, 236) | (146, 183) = 1.12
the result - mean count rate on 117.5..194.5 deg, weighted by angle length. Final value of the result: 69.2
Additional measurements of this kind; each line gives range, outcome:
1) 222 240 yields 75.5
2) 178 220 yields 76.6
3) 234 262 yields 72.3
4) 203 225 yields 78.3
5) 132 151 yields 60.3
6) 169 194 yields 73.8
